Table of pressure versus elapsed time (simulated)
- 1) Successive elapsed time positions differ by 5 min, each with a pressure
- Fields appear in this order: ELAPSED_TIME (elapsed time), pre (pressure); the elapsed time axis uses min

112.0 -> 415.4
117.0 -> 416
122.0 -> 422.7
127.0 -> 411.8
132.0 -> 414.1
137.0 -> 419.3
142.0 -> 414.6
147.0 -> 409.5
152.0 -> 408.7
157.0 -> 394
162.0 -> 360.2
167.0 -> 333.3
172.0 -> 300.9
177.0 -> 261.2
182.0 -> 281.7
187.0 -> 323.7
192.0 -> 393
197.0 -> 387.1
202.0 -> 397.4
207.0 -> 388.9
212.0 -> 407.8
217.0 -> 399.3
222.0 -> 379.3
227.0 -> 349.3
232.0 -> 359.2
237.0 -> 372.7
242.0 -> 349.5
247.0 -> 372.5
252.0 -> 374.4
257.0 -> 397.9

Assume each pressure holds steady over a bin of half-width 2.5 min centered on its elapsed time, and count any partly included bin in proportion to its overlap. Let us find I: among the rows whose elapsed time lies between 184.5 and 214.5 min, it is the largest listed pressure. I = 407.8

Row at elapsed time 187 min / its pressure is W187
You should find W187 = 323.7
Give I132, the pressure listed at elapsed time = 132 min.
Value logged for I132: 414.1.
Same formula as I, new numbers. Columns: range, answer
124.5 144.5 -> 419.3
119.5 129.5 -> 422.7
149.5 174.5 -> 408.7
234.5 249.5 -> 372.7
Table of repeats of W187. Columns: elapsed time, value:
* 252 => 374.4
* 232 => 359.2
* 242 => 349.5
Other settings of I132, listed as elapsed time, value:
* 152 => 408.7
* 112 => 415.4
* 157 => 394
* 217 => 399.3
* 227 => 349.3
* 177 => 261.2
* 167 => 333.3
